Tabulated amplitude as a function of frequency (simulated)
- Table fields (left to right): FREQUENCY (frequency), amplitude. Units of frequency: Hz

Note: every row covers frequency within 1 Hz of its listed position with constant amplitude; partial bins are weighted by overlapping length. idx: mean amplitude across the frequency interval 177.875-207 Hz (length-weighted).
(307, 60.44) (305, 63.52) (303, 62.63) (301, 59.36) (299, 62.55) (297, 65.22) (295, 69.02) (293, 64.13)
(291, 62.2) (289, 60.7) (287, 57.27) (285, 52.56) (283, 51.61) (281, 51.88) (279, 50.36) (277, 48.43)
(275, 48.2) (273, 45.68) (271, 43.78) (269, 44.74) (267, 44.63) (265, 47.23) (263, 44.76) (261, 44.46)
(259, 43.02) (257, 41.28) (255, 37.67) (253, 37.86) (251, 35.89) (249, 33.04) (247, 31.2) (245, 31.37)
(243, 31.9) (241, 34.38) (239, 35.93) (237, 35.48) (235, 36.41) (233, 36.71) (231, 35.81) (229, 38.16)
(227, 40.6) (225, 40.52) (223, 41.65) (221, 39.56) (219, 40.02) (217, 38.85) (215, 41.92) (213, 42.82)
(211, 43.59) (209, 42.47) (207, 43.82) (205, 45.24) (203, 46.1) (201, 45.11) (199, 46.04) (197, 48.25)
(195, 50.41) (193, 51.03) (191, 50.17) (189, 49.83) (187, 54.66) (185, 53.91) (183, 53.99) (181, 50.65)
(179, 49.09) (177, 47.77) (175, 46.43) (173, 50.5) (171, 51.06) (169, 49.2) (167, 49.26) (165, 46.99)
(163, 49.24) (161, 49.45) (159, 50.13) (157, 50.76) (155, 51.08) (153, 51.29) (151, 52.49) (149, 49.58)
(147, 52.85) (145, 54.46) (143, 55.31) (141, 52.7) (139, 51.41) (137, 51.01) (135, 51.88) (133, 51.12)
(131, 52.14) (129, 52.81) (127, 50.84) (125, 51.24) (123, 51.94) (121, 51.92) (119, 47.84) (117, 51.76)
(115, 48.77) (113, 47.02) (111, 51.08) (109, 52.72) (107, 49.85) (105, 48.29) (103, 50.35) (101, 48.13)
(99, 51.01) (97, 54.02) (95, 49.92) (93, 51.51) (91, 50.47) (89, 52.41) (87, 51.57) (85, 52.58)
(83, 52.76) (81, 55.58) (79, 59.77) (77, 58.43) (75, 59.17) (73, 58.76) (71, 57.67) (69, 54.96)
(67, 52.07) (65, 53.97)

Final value 49.4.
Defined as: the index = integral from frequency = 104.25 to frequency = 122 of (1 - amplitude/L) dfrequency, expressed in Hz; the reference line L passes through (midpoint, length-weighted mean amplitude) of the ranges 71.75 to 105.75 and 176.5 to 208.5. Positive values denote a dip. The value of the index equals 0.80 Hz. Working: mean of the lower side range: 53.3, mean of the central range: 49.9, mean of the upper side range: 49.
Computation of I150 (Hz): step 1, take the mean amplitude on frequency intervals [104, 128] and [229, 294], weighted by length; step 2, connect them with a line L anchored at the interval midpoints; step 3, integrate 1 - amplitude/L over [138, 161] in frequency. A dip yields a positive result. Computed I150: -1.48 Hz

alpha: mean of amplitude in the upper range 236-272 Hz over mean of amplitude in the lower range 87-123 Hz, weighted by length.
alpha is 0.77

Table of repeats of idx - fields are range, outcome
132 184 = 50.8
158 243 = 44.9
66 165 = 52.1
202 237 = 40.7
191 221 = 44.7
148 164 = 50.5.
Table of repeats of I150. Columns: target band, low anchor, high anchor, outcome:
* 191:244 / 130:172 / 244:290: 6.8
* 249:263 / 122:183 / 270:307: 3.9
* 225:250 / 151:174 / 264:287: 7.0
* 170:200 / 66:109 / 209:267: -4.3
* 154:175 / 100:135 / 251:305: 0.5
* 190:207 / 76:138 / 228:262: -2.4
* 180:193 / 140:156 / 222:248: -2.0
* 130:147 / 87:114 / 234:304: -0.9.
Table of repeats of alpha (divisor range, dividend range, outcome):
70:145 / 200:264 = 0.75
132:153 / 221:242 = 0.72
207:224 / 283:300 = 1.47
